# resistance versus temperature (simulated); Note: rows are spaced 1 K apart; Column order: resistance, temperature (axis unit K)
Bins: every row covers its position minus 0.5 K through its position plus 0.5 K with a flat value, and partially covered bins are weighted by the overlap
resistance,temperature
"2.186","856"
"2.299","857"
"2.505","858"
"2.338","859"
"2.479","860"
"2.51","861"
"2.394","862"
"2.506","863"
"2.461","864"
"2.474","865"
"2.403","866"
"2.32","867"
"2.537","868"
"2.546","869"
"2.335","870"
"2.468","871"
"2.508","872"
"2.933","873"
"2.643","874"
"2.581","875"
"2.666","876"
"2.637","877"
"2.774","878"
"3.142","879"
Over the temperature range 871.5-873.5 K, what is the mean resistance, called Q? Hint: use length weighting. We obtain 2.72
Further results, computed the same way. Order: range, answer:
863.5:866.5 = 2.45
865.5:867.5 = 2.36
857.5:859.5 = 2.42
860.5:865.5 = 2.47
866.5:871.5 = 2.44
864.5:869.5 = 2.46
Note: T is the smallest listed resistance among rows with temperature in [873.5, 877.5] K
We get 2.581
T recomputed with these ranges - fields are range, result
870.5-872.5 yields 2.468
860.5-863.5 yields 2.394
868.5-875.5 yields 2.335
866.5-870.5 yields 2.32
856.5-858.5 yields 2.299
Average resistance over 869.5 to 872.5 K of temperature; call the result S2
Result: 2.44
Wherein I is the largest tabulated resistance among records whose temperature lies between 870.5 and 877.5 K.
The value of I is 2.933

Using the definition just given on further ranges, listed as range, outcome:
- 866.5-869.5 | 2.546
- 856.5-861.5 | 2.51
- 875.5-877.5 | 2.666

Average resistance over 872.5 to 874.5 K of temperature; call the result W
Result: 2.79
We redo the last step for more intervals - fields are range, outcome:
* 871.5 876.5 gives 2.67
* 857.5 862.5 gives 2.45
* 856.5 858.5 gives 2.4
